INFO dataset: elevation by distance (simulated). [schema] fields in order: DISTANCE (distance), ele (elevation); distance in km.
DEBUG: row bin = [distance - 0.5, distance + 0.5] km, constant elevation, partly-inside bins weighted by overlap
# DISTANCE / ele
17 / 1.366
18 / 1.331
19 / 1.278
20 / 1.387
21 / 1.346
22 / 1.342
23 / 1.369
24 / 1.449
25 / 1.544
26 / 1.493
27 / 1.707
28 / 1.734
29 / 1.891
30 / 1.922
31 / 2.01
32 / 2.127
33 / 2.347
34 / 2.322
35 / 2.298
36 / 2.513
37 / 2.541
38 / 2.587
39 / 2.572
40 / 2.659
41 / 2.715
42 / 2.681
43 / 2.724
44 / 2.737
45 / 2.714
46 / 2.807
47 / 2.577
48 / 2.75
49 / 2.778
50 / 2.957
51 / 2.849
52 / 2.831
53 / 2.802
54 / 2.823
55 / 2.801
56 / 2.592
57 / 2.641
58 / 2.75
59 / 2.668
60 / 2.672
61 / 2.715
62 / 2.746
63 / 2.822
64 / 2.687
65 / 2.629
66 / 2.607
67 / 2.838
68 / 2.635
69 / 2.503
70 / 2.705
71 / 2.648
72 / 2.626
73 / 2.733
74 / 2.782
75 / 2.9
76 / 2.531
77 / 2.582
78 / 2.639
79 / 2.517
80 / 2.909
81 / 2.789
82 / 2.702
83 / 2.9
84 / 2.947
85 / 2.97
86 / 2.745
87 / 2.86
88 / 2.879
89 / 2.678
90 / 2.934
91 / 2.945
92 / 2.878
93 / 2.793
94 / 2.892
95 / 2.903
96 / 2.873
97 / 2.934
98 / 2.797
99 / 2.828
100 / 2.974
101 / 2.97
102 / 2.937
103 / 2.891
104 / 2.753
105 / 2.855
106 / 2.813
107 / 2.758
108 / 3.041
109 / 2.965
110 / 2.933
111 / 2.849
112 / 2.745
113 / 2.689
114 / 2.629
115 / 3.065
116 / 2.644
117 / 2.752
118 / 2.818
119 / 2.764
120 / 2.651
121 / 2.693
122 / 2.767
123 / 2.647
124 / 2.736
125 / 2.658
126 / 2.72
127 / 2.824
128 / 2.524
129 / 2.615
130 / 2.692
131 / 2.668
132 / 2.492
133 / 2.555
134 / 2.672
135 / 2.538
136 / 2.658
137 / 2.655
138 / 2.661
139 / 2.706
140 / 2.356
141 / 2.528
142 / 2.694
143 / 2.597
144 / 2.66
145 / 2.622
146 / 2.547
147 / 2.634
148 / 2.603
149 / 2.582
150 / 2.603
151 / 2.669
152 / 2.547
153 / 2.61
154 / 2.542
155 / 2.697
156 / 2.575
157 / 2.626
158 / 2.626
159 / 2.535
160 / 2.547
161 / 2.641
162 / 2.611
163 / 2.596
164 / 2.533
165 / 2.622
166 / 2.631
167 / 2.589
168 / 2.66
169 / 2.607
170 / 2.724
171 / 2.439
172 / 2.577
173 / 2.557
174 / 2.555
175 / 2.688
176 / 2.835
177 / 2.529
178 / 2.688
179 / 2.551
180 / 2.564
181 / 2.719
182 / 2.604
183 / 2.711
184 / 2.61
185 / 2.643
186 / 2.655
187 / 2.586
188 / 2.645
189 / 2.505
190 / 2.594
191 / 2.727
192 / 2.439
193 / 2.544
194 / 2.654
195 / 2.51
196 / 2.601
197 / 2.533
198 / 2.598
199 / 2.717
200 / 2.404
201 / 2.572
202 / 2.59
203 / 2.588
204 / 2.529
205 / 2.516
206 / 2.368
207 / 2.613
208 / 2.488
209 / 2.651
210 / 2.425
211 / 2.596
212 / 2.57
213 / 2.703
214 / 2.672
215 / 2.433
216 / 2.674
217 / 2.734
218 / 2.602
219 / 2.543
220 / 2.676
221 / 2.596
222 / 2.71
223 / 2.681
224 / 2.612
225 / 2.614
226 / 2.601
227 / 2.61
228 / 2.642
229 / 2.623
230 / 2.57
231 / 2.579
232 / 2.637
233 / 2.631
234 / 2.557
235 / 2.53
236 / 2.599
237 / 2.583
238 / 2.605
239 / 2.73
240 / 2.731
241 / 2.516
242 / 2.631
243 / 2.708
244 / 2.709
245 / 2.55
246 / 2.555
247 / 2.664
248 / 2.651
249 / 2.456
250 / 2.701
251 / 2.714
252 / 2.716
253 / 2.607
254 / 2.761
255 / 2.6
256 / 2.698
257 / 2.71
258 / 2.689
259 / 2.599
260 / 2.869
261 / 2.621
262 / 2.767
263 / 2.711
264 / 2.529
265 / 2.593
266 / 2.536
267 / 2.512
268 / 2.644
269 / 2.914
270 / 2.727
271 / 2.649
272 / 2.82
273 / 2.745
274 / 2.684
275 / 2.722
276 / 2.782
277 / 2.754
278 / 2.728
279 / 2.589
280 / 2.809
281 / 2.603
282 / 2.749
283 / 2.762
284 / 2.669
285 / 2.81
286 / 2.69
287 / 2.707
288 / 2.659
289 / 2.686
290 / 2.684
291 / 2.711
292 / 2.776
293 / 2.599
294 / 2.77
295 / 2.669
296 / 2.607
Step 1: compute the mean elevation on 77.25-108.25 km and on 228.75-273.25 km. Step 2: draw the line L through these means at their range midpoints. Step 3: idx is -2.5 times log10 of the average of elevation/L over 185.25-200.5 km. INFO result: 0.06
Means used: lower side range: 2.84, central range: 2.58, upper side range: 2.65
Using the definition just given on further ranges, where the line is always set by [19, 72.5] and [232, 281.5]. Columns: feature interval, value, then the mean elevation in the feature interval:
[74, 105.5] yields -0.15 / 2.83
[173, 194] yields -0.02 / 2.62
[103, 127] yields -0.12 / 2.78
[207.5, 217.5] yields 0.01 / 2.59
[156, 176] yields -0.02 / 2.6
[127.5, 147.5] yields -0.04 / 2.6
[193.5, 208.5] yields 0.02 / 2.55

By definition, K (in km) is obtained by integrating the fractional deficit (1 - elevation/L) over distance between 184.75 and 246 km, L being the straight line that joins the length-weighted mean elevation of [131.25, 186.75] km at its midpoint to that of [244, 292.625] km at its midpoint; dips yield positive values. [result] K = 1.2 km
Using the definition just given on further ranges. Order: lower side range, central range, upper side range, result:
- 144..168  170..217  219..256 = 0.45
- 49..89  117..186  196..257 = 1.15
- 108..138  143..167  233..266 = 0.85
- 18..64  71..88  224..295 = -2.57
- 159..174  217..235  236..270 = 0.12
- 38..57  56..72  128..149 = 0.19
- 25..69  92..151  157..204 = -3.75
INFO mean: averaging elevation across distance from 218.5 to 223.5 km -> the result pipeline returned 2.64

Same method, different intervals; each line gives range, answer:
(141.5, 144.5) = 2.65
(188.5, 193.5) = 2.56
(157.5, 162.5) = 2.59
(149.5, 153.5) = 2.61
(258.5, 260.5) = 2.73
